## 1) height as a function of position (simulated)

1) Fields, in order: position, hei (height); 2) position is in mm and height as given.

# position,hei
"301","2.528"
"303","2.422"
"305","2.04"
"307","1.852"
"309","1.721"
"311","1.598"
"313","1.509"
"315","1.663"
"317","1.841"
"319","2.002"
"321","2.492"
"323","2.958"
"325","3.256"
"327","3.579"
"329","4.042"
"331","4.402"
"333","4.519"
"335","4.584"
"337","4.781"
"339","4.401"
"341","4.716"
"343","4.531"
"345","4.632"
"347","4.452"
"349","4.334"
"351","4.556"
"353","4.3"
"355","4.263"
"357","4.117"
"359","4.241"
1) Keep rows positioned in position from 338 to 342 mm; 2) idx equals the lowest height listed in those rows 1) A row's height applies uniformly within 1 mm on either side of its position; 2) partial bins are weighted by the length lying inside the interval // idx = 4.401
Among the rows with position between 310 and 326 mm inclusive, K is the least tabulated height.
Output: 1.509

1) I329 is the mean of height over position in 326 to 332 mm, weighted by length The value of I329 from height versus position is 4.01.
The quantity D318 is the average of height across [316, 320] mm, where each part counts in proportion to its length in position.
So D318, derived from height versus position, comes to 1.92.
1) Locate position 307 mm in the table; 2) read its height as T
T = 1.852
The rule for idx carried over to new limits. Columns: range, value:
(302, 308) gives 1.852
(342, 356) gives 4.263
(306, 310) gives 1.721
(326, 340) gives 3.579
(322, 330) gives 2.958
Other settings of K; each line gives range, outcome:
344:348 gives 4.452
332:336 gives 4.519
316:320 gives 1.841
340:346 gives 4.531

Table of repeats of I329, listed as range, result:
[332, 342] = 4.6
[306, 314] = 1.67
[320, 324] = 2.73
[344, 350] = 4.47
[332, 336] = 4.55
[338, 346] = 4.57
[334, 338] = 4.68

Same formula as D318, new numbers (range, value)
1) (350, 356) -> 4.37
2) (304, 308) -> 1.95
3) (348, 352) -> 4.45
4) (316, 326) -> 2.51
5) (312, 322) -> 1.9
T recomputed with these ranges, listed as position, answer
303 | 2.422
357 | 4.117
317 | 1.841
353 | 4.3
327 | 3.579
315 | 1.663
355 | 4.263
